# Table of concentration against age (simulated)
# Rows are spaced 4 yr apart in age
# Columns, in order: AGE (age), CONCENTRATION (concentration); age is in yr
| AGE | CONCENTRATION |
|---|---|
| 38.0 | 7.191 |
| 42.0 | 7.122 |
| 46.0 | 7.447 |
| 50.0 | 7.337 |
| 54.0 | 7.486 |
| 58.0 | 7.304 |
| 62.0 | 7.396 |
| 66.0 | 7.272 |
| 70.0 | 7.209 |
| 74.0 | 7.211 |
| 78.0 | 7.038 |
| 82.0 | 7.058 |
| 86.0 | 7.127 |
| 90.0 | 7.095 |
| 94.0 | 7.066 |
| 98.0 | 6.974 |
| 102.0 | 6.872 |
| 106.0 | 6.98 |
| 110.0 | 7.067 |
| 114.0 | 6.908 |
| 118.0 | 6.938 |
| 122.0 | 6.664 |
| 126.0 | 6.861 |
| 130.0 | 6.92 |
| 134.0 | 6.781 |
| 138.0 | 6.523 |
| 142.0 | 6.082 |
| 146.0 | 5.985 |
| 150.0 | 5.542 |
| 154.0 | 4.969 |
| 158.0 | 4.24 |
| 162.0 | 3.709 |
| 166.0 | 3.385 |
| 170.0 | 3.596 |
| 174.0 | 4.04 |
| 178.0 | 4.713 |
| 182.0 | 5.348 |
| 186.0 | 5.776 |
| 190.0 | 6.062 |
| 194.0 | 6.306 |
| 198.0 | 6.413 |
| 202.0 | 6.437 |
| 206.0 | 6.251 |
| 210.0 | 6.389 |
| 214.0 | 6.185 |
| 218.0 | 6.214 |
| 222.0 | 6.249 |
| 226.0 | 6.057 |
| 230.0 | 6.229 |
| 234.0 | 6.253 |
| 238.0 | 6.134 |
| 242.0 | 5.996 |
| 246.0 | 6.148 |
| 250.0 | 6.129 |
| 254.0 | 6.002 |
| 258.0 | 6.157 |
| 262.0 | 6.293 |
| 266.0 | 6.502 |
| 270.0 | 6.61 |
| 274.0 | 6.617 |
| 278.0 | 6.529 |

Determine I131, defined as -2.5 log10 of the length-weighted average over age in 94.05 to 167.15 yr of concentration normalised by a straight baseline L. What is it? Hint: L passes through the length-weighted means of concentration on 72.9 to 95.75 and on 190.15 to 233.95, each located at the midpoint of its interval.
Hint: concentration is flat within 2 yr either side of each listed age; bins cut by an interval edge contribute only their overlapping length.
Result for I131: 0.114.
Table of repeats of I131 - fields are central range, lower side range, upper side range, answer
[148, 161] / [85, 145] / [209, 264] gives 0.344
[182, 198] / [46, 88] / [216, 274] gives 0.093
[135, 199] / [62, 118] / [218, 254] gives 0.261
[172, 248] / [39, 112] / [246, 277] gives 0.103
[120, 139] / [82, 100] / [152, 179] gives -0.223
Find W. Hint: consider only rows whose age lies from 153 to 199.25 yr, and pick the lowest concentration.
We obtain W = 3.385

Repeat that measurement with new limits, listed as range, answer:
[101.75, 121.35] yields 6.872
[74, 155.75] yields 4.969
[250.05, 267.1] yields 6.002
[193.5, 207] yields 6.251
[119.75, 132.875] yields 6.664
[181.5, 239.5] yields 5.348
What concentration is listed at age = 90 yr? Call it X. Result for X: 7.095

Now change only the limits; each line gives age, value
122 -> 6.664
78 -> 7.038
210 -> 6.389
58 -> 7.304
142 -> 6.082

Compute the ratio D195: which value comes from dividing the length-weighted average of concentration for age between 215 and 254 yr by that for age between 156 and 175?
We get 1.63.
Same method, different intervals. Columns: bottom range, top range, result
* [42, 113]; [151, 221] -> 0.74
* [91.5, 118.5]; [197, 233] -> 0.90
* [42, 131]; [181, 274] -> 0.87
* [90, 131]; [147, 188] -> 0.66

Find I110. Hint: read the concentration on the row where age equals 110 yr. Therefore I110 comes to 7.067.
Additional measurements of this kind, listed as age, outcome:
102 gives 6.872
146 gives 5.985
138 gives 6.523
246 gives 6.148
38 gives 7.191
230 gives 6.229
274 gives 6.617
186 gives 5.776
